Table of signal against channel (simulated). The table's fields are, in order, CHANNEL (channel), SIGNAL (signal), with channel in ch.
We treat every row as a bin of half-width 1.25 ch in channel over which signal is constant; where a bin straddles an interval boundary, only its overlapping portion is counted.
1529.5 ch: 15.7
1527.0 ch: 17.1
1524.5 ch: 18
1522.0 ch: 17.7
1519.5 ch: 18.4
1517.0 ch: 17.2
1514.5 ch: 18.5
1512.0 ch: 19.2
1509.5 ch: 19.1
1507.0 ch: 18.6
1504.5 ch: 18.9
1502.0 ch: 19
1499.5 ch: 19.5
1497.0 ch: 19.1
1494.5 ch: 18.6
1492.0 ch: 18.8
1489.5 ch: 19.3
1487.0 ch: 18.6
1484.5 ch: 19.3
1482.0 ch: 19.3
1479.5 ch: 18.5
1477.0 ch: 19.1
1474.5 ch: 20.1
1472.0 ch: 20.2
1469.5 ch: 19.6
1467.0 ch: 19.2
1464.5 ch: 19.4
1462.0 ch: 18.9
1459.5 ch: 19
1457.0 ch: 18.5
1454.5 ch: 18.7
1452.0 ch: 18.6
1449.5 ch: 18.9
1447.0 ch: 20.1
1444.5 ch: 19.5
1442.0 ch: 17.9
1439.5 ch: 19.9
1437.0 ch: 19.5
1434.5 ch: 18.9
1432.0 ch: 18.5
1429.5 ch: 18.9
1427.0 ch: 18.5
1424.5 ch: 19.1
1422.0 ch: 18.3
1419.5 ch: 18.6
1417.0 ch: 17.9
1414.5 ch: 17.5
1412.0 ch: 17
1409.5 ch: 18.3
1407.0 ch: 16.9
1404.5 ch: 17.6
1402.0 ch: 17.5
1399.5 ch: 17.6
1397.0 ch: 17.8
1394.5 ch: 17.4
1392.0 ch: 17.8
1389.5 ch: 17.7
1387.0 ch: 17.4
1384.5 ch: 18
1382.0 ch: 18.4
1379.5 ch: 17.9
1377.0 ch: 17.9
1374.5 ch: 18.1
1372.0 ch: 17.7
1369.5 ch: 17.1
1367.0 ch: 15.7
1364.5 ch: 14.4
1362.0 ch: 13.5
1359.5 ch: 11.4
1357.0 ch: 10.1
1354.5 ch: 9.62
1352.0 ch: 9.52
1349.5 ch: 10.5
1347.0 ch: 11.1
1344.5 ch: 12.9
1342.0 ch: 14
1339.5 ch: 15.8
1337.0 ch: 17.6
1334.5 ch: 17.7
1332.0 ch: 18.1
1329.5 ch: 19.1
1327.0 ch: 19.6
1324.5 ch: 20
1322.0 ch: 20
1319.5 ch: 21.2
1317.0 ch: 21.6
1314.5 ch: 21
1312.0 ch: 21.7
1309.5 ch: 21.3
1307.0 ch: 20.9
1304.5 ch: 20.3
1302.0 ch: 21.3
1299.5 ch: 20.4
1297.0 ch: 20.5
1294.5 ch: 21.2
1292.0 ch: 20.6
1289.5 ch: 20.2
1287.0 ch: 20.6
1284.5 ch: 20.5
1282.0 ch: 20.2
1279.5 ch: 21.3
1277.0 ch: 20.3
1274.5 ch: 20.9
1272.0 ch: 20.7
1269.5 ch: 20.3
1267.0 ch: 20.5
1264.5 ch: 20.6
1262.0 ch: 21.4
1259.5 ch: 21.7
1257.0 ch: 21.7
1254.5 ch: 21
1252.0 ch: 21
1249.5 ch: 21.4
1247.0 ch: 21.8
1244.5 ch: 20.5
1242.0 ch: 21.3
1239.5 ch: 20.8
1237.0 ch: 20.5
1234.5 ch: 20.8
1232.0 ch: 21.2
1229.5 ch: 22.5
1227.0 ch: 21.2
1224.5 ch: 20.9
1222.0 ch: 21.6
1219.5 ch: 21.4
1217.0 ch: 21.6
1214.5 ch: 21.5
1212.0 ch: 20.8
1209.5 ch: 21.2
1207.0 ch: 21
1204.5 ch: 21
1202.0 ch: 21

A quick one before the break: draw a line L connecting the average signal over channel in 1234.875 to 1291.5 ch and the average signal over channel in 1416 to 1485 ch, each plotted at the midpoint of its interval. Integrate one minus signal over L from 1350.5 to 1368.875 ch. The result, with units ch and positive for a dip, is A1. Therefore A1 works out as 7.1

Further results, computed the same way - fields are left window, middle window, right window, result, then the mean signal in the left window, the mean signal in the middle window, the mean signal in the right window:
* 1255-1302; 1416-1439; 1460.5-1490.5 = 1.1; 20.8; 18.7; 19.3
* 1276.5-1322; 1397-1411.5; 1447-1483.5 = 1.6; 20.8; 17.6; 19.2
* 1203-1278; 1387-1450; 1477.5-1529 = 3.6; 21.1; 18.3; 18.6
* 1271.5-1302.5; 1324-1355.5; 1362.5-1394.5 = 6.4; 20.7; 15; 17.3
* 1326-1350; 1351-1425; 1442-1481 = 3.2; 15.8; 16.5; 19.2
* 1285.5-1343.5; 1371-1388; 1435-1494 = 1.4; 19.7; 17.9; 19.2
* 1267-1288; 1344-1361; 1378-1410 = 7.3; 20.6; 10.7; 17.7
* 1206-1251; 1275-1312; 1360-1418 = -2.2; 21.2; 20.7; 17.2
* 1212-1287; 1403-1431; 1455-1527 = 2.1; 21.1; 18.1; 18.9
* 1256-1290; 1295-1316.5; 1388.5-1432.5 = -0.9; 20.8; 21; 17.9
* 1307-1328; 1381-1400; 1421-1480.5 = 2.0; 20.8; 17.8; 19.1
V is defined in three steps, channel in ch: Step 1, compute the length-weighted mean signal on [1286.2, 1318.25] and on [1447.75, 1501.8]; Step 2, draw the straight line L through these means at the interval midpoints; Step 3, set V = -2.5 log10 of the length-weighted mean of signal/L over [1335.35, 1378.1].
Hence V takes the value 0.41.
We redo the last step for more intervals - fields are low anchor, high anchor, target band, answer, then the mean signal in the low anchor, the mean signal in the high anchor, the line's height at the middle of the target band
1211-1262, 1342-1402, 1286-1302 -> -0.11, 21.3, 15.2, 18.7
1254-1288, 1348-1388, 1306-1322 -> -0.17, 20.8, 14.8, 18.2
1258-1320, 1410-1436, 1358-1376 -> 0.25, 20.8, 18.3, 19.4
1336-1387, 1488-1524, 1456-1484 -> -0.09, 14.6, 18.7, 17.7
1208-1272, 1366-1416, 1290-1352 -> 0.04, 21.2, 17.6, 19.2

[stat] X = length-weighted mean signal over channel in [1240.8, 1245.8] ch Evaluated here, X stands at 20.9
